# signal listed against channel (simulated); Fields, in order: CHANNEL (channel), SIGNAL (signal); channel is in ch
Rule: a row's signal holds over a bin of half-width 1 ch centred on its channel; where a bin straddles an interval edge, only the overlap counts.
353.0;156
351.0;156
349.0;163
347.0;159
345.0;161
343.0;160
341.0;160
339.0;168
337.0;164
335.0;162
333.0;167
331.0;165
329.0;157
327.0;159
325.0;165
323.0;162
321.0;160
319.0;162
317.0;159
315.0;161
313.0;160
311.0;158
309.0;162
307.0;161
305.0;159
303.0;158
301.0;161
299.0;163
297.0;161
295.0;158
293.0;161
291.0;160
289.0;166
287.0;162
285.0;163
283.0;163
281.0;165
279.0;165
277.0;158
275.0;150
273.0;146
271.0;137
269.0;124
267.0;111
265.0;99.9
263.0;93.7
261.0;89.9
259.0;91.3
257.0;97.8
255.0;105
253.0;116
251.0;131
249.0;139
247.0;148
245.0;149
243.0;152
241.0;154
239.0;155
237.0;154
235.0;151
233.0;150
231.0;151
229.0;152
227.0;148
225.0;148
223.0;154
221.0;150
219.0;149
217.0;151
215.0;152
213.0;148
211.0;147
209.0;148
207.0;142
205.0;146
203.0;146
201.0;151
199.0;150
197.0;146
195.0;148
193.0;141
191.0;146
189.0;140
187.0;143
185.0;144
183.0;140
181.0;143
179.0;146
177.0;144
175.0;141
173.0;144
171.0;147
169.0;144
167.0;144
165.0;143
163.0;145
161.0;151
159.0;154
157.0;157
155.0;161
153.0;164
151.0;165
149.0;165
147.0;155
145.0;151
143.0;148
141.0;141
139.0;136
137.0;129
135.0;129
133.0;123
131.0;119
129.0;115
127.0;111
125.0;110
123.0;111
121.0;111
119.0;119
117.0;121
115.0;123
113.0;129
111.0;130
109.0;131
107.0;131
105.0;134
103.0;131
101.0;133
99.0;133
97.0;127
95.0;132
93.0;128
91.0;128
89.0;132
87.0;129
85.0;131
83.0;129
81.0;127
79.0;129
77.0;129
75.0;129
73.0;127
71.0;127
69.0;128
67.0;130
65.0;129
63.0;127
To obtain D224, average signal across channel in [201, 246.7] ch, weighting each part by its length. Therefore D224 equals 150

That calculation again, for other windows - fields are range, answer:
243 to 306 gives 141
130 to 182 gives 146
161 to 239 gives 147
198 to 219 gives 148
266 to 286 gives 148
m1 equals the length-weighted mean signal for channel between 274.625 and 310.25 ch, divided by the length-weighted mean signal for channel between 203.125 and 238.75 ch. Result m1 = 1.1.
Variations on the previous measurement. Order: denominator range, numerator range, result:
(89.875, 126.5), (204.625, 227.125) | 1.18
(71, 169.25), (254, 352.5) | 1.12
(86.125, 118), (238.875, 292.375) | 1.05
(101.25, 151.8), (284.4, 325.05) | 1.23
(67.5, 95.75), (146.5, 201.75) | 1.15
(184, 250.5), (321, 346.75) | 1.10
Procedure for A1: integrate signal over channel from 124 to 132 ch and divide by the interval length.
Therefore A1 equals 114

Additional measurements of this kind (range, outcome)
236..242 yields 154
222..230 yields 150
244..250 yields 145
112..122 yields 121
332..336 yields 164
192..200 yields 146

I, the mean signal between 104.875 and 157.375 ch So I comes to 134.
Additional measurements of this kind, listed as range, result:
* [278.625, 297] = 162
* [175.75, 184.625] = 143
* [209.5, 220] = 149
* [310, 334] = 161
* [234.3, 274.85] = 128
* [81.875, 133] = 125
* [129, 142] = 128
